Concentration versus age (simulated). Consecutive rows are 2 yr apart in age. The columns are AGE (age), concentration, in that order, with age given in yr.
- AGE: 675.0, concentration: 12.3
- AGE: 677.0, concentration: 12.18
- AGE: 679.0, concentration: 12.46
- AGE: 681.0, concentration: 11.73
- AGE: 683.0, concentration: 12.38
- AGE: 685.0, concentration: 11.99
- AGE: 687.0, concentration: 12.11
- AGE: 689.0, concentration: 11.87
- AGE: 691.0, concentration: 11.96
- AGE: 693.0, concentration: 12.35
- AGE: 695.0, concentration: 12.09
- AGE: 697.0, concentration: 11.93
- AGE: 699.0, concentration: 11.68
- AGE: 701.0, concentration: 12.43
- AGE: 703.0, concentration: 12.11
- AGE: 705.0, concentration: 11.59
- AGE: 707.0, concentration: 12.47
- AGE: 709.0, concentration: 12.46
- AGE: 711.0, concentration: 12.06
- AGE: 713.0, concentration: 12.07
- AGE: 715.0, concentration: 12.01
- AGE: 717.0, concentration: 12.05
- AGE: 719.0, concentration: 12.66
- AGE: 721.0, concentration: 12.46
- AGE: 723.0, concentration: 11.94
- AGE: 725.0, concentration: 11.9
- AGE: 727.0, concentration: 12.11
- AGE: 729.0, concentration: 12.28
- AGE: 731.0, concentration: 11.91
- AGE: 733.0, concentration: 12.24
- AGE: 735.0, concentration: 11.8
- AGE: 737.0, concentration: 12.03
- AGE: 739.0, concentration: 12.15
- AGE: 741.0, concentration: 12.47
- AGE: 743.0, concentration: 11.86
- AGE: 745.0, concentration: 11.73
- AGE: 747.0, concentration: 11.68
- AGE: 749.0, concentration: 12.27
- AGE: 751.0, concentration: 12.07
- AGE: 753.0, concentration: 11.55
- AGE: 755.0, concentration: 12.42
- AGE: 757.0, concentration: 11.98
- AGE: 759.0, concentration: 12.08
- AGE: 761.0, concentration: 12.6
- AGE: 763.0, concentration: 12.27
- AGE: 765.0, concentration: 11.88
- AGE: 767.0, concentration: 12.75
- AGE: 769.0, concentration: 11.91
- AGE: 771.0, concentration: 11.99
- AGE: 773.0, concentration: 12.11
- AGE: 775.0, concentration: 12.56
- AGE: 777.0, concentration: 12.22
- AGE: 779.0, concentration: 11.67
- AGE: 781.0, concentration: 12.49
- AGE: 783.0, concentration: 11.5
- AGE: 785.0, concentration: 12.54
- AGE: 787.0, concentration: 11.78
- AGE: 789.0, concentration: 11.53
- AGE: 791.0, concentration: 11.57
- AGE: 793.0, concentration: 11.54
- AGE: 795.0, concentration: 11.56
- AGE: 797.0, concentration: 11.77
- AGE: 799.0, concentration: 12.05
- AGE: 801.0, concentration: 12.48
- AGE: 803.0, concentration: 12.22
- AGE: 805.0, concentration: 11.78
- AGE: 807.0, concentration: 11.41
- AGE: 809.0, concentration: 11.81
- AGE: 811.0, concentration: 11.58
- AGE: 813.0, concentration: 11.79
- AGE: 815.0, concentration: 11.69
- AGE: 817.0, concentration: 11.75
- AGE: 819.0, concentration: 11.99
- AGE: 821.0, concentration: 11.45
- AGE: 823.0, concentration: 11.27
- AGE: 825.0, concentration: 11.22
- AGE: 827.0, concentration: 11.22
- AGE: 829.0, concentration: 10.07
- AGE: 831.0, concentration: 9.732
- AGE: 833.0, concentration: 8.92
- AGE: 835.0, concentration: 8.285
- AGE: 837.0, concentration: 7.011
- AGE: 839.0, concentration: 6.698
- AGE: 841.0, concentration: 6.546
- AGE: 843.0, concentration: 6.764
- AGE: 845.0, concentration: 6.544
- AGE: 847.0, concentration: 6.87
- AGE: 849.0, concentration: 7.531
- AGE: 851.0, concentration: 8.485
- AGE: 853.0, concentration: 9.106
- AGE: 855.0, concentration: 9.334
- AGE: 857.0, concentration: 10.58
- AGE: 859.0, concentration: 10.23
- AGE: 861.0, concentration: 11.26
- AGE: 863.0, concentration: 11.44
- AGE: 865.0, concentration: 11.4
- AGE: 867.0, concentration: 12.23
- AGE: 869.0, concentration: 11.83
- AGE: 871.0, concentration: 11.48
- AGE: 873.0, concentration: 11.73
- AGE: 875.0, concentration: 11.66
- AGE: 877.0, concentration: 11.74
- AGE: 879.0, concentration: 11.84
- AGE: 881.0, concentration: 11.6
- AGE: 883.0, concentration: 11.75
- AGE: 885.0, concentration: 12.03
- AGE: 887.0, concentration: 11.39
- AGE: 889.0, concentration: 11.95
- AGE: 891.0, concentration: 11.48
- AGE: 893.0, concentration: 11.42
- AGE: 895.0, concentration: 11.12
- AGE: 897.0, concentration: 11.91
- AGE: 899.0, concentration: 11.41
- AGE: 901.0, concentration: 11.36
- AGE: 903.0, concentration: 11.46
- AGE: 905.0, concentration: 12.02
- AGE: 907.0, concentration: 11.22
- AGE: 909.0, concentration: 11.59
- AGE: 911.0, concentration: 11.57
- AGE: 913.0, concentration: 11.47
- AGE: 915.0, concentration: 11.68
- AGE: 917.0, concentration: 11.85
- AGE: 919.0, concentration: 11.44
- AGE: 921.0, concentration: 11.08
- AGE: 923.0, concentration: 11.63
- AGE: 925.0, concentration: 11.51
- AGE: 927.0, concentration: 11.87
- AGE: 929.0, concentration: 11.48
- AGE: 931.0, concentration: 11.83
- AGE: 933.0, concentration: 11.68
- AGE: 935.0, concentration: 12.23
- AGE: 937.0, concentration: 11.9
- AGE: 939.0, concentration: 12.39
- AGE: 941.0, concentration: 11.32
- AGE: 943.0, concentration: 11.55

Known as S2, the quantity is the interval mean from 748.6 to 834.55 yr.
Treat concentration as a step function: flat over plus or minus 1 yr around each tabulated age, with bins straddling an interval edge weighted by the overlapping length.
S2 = 11.7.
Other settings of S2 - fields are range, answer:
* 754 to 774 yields 12.2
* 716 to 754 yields 12.1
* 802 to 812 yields 11.8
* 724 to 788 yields 12.1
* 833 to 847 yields 7.11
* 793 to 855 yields 10.1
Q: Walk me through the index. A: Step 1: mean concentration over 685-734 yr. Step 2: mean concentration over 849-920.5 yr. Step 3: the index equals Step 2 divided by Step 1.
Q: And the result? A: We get 0.93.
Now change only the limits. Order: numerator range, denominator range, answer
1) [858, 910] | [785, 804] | 0.97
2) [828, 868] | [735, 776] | 0.74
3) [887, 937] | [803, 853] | 1.19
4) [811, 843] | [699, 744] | 0.82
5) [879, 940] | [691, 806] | 0.97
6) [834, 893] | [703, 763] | 0.83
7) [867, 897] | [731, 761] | 0.97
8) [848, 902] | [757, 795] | 0.92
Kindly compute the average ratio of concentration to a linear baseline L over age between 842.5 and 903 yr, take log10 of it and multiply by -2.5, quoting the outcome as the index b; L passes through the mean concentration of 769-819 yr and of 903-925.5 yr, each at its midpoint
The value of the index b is 0.09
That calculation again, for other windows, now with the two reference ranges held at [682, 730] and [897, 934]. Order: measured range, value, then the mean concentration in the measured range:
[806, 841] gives 0.14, 10.4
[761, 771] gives -0.02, 12.2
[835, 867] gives 0.32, 8.75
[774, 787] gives -0.02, 12.1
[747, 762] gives -0.01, 12.1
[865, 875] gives -0.01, 11.8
